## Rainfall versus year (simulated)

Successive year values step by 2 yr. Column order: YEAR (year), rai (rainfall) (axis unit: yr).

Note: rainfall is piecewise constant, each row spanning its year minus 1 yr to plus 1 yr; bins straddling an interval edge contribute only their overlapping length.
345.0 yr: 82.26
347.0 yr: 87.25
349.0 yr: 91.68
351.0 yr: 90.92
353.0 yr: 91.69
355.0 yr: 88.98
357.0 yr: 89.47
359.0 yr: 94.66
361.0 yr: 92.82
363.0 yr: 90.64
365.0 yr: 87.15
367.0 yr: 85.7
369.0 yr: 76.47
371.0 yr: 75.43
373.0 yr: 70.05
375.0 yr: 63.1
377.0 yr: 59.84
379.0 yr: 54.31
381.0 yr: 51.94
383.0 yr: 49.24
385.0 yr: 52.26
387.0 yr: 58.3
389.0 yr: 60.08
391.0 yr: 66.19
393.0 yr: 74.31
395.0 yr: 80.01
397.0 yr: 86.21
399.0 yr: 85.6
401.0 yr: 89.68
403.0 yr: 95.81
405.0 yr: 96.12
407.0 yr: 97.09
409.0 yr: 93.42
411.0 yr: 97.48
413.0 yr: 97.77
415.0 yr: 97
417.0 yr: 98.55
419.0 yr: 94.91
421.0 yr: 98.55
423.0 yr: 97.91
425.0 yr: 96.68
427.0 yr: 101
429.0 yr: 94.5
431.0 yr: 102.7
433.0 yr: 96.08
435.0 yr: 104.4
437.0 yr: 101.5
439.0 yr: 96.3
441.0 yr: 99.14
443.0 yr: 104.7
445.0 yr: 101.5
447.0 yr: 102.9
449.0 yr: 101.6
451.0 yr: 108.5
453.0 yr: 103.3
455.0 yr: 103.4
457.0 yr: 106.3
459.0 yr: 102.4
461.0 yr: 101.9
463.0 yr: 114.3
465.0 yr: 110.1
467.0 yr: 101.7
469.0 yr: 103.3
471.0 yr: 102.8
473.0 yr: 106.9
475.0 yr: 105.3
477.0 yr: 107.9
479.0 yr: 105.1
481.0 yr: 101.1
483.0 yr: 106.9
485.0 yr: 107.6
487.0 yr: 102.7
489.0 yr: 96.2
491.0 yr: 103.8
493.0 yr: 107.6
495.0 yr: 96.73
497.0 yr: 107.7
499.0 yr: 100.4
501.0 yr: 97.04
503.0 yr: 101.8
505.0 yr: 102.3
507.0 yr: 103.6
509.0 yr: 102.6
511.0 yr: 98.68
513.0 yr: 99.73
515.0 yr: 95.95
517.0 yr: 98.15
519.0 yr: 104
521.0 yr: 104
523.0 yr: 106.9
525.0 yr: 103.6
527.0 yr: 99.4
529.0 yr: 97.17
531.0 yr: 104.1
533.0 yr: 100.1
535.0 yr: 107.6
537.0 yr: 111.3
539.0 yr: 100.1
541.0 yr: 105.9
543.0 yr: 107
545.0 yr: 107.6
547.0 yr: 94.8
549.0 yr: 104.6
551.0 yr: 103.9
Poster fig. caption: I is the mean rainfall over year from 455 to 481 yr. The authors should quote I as 105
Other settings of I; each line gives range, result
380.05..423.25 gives 82.4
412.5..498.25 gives 102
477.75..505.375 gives 103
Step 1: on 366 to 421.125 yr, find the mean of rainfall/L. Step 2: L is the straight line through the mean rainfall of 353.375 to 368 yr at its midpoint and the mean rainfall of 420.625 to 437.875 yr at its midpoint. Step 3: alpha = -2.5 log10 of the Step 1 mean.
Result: 0.205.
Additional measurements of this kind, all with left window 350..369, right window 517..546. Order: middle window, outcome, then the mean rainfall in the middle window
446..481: -0.072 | 105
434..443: -0.051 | 101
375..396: 0.447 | 60.8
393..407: 0.054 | 88.4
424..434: -0.032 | 98.2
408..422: -0.030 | 96.8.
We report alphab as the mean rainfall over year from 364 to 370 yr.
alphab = 83.1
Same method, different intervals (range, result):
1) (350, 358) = 90.3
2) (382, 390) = 55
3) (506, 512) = 102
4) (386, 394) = 64.7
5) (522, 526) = 105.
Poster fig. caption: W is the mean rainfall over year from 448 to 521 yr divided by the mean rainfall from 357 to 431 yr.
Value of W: 1.3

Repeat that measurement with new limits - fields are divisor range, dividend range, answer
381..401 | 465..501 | 1.52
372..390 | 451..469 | 1.83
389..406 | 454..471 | 1.27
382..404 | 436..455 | 1.41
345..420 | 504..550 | 1.26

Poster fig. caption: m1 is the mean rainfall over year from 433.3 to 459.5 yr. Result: 103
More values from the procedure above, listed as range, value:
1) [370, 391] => 59.8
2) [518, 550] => 104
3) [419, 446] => 99.4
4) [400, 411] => 94.7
